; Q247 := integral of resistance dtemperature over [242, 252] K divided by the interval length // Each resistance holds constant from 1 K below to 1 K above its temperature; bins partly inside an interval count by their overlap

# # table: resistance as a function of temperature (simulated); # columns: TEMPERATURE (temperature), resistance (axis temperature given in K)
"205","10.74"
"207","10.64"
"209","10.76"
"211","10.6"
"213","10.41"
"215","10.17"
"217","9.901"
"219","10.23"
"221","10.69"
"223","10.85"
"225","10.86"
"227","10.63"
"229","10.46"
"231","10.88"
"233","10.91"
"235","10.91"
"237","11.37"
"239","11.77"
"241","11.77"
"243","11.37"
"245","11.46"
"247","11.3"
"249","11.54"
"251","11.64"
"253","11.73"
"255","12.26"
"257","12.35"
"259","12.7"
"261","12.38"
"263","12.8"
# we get 11.5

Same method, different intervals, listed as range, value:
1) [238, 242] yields 11.8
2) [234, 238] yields 11.1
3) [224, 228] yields 10.7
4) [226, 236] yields 10.8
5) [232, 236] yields 10.9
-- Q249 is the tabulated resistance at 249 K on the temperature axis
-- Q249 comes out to 11.54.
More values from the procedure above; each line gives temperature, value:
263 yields 12.8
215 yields 10.17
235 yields 10.91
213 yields 10.41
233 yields 10.91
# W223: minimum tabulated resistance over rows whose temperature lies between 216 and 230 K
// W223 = 9.901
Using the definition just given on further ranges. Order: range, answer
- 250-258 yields 11.64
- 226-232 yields 10.46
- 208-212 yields 10.6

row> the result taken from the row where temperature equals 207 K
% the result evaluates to 10.64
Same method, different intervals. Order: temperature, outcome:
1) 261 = 12.38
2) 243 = 11.37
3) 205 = 10.74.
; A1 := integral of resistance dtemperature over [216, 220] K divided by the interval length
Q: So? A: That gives 10.1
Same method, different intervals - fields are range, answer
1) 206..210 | 10.7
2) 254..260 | 12.4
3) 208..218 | 10.4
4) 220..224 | 10.8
